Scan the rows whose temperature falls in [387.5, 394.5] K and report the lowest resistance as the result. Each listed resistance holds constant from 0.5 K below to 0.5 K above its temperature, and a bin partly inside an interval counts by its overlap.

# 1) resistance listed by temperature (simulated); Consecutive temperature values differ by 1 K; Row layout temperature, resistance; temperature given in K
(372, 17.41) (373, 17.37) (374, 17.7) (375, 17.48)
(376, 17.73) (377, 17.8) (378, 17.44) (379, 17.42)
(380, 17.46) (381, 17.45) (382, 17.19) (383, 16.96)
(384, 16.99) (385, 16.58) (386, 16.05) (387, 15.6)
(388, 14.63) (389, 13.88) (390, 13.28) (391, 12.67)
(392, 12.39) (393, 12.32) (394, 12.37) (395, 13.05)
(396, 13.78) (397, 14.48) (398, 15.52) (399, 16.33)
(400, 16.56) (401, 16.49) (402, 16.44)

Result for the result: 12.32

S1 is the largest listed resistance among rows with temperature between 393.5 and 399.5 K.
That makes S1 16.33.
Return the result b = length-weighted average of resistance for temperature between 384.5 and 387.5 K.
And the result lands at 16.1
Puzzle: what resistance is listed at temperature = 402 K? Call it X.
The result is 16.44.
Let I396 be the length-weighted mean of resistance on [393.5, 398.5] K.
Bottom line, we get 13.8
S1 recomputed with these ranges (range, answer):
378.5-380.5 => 17.46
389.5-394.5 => 13.28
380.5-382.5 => 17.45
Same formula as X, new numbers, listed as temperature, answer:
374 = 17.7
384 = 16.99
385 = 16.58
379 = 17.42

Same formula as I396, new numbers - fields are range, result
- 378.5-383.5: 17.3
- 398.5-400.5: 16.4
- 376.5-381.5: 17.5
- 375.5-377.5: 17.8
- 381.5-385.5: 16.9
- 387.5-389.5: 14.3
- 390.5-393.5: 12.5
